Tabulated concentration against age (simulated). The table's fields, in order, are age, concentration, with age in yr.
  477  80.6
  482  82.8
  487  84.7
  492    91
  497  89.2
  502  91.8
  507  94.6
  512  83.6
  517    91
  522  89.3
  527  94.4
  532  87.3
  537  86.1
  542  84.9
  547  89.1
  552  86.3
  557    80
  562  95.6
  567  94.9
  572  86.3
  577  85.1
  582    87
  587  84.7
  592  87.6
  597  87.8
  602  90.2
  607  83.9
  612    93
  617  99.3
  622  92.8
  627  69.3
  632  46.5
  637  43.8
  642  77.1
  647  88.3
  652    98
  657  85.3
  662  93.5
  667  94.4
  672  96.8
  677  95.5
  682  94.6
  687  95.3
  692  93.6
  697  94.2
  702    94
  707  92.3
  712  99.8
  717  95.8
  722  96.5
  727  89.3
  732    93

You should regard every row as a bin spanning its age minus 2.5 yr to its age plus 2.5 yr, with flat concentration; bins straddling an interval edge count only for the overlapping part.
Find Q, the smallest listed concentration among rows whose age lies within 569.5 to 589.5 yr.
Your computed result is 84.7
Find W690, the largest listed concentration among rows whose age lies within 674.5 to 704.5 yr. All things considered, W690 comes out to 95.5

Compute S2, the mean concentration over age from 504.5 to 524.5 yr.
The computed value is 89.6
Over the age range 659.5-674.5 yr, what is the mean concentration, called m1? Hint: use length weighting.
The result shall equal 94.9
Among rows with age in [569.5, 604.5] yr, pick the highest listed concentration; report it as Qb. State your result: 90.2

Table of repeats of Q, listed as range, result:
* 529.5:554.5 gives 84.9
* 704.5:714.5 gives 92.3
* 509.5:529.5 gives 83.6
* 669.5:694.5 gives 93.6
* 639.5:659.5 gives 77.1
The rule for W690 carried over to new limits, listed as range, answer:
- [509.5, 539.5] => 94.4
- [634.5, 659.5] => 98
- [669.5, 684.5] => 96.8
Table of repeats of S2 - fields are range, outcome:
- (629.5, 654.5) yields 70.7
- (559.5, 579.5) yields 90.5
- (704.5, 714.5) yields 96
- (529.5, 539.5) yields 86.7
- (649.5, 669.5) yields 92.8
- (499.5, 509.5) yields 93.2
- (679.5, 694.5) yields 94.5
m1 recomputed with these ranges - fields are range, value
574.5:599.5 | 86.4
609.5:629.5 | 88.6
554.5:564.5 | 87.8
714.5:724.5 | 96.2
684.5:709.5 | 93.9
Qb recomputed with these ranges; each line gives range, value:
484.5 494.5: 91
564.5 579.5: 94.9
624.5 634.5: 69.3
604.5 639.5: 99.3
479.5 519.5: 94.6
